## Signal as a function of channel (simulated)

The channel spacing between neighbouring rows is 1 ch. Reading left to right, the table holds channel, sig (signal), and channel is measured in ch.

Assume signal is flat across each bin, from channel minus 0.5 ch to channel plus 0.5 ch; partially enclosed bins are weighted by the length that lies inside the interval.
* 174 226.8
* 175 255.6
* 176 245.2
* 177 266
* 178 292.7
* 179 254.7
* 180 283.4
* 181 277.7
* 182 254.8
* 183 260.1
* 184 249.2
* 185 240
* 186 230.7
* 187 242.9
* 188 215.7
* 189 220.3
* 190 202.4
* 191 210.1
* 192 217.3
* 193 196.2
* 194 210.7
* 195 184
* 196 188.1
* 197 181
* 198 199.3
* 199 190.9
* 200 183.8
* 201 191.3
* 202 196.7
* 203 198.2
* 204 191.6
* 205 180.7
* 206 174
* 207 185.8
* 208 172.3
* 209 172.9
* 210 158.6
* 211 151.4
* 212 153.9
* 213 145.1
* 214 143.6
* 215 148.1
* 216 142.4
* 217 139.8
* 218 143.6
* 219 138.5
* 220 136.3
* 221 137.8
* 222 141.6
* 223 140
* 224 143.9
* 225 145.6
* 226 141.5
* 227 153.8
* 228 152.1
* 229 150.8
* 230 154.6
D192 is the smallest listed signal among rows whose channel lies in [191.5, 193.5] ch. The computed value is 196.2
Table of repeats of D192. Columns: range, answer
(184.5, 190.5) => 202.4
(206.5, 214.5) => 143.6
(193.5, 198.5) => 181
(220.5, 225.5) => 137.8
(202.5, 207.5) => 174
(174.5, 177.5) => 245.2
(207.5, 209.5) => 172.3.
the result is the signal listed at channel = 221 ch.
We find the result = 137.8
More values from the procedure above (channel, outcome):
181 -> 277.7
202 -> 196.7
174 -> 226.8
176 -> 245.2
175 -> 255.6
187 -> 242.9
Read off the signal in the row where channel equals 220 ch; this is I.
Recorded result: 136.3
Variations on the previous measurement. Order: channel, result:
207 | 185.8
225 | 145.6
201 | 191.3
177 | 266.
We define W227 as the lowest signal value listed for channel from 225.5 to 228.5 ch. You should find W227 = 141.5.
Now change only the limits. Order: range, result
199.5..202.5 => 183.8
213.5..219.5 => 138.5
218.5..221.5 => 136.3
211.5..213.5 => 145.1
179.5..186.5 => 230.7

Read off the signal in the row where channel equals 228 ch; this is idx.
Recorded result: 152.1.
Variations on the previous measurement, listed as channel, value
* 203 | 198.2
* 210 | 158.6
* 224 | 143.9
